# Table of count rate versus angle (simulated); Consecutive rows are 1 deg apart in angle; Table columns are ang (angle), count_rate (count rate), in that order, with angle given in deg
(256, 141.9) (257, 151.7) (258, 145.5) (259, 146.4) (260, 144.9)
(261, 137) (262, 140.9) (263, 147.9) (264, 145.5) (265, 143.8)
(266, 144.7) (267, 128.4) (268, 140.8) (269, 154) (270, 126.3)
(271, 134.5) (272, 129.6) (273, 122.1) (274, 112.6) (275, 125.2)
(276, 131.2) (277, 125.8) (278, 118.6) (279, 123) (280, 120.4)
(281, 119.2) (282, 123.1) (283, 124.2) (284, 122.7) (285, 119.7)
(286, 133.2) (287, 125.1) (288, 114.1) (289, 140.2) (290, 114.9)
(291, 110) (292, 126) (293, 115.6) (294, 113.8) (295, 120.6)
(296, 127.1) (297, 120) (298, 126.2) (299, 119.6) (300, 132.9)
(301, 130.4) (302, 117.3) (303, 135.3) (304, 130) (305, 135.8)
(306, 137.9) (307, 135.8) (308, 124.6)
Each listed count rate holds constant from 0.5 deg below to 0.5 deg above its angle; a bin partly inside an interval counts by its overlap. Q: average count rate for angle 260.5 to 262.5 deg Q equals 139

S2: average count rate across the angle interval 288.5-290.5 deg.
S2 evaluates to 128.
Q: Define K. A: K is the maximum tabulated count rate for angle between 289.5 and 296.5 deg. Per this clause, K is 127.1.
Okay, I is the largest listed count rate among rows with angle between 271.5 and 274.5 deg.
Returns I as 129.6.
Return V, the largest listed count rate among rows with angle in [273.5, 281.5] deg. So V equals 131.2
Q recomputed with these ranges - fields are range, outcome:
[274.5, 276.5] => 128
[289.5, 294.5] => 116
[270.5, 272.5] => 132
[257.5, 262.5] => 143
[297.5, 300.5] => 126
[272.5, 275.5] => 120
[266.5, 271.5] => 137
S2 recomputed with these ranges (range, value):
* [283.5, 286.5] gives 125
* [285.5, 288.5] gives 124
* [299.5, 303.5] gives 129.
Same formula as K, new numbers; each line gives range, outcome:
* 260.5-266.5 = 147.9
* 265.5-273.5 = 154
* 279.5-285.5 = 124.2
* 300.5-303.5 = 135.3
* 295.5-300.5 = 132.9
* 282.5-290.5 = 140.2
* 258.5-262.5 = 146.4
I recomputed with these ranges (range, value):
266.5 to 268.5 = 140.8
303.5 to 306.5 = 137.9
